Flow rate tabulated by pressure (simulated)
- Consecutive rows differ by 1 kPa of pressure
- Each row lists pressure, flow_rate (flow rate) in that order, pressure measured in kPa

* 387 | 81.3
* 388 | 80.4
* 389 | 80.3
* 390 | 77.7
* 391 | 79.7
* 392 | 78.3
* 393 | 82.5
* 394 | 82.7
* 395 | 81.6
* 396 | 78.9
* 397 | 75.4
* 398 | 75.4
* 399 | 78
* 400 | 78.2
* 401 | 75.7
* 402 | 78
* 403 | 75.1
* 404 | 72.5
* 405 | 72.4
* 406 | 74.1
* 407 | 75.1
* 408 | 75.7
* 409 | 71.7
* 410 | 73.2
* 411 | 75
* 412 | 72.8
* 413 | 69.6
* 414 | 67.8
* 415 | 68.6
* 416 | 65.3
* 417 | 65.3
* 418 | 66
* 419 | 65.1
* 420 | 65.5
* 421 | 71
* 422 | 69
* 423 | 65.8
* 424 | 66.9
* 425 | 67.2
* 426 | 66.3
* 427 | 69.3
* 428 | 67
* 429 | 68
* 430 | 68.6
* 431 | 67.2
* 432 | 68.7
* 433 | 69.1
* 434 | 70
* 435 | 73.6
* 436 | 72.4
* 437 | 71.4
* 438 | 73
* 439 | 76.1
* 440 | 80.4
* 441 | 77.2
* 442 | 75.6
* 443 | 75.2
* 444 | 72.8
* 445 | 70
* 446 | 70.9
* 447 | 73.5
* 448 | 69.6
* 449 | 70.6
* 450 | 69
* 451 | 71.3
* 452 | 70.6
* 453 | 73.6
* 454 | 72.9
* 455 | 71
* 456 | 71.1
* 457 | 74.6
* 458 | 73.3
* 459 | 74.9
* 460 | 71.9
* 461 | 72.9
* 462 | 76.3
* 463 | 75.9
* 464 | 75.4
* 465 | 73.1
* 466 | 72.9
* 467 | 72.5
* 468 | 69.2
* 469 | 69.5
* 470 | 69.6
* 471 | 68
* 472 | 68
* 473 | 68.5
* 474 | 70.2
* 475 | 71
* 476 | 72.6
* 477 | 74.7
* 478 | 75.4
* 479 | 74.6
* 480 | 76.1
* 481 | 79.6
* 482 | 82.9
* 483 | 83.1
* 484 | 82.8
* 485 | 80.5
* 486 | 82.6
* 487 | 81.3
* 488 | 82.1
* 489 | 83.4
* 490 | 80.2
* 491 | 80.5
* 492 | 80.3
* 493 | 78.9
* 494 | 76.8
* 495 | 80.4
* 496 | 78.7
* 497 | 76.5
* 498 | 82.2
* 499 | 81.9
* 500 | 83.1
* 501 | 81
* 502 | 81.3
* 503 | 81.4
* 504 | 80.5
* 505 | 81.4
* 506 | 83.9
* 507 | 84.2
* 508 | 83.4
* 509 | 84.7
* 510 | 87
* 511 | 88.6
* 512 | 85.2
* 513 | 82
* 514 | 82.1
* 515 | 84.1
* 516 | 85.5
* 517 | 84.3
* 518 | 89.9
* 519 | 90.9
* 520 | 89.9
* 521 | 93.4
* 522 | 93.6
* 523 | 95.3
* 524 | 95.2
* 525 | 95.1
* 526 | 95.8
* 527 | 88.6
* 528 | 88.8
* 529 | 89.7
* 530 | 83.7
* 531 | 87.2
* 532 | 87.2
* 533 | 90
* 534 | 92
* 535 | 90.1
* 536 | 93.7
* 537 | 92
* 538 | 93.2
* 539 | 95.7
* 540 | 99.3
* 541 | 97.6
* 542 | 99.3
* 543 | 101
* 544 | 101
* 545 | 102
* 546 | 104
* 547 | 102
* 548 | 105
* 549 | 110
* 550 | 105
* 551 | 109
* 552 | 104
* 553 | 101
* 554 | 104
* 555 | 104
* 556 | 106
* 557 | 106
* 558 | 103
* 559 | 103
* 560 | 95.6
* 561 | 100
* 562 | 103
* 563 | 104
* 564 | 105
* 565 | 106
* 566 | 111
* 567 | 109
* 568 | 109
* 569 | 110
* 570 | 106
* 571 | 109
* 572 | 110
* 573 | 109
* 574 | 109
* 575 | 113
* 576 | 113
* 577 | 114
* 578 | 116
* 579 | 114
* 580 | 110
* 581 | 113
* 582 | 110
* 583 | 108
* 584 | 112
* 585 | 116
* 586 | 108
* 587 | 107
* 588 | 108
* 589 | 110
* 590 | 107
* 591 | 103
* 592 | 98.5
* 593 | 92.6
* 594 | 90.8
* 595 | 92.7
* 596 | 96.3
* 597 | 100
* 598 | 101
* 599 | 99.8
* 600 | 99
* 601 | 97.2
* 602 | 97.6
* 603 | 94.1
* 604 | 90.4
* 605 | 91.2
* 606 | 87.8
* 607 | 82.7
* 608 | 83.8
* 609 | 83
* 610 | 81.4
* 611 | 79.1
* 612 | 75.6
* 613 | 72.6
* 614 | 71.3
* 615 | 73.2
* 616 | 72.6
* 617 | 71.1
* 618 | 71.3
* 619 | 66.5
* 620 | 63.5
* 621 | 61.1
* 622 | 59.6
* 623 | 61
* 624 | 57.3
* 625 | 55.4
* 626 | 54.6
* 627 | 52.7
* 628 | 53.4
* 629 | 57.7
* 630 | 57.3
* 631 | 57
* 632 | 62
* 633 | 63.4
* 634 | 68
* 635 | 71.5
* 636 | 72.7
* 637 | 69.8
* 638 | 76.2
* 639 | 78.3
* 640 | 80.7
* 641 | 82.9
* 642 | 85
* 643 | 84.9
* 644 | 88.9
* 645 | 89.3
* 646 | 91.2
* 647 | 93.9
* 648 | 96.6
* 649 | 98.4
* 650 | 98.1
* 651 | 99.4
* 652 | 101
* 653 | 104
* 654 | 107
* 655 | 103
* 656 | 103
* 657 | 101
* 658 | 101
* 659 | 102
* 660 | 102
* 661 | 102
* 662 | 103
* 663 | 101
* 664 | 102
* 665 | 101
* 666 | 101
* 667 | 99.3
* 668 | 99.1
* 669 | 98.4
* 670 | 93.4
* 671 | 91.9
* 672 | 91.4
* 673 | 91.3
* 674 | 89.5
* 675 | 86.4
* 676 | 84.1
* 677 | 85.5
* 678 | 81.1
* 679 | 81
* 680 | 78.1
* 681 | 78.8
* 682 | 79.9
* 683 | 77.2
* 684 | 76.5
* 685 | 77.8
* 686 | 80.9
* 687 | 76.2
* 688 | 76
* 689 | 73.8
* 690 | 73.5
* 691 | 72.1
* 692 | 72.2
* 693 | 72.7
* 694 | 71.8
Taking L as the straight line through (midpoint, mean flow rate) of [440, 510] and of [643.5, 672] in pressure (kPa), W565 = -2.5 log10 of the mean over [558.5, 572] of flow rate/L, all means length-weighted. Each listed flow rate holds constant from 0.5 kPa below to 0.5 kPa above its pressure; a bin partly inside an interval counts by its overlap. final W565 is -0.20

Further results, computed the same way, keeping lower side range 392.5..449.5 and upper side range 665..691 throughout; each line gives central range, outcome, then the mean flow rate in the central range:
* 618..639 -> 0.30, 62.6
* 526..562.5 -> -0.25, 98.2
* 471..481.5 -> 0.03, 72.8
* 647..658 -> -0.20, 101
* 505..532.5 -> -0.14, 88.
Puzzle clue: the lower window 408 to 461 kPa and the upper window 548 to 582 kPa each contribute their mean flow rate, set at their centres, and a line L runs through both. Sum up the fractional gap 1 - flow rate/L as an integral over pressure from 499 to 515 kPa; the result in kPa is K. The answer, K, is 1.4 kPa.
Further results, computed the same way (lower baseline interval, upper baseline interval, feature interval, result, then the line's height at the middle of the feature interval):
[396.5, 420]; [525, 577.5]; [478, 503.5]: 2.5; 89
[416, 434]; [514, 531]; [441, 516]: 2.6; 79.8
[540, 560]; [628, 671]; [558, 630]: 3.7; 96.9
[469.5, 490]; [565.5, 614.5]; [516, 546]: -1.8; 87.6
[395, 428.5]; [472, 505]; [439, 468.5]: 0.9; 75.5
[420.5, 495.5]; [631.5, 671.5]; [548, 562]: -3.6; 82.6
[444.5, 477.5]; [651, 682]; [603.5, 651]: 8.5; 90.8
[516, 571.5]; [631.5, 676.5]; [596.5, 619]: 2.3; 94.4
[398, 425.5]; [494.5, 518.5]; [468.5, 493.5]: 1.0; 79.9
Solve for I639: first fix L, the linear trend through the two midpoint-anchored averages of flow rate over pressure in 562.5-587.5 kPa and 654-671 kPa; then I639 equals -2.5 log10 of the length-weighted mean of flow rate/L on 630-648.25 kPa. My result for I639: 0.308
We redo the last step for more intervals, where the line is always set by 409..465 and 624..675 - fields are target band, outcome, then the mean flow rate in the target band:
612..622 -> 0.21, 69.1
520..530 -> -0.19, 92.2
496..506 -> -0.08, 81.1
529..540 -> -0.17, 90.8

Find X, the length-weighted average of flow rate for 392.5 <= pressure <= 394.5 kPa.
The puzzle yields 82.6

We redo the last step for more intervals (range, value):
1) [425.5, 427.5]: 67.8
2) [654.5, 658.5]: 102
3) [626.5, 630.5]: 55.3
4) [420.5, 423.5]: 68.6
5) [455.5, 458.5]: 73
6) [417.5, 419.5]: 65.5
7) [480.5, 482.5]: 81.2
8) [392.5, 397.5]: 80.2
